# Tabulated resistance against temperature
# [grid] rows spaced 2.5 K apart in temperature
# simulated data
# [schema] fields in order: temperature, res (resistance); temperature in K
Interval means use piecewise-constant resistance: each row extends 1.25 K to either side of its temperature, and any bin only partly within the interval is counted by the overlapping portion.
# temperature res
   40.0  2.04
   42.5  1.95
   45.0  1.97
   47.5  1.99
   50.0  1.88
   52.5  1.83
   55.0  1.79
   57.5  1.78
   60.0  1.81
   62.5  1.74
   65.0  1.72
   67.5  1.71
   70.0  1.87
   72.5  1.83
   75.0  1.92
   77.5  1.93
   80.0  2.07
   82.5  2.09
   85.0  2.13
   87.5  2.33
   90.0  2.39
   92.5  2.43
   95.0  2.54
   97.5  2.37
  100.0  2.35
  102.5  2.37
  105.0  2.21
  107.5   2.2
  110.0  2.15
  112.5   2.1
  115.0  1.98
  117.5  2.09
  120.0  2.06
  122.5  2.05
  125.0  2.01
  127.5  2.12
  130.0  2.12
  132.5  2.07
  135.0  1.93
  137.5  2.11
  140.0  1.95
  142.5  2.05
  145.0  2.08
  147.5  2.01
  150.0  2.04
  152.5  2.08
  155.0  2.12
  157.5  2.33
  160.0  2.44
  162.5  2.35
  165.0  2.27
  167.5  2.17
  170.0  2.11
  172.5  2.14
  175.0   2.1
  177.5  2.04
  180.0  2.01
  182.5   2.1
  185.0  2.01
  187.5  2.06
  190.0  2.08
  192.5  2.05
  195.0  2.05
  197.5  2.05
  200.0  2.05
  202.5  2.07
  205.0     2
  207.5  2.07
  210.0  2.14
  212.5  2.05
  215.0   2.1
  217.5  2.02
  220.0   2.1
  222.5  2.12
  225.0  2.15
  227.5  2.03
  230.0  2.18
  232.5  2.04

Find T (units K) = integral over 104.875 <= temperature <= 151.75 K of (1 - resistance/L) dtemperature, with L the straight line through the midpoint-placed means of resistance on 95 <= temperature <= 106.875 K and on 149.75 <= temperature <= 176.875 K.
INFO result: 4.4 K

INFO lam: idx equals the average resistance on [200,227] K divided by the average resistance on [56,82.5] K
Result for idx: 1.1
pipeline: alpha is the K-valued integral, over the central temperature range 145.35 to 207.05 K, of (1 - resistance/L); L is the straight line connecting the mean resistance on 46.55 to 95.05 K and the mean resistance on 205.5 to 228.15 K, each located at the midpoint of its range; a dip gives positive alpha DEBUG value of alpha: -1.8 K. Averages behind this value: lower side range 1.98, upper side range 2.09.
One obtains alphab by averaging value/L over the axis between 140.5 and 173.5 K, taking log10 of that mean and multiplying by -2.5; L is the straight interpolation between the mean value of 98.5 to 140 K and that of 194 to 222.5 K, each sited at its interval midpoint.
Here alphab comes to -0.04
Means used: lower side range 2.12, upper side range 2.07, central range 2.16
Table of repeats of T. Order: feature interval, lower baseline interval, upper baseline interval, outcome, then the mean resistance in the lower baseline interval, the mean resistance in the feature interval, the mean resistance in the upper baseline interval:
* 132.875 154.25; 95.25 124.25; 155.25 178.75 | 1.6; 2.19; 2.03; 2.21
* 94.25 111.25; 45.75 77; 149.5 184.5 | -3.0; 1.83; 2.31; 2.16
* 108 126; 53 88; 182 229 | -1.0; 1.9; 2.07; 2.07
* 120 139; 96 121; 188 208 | 0.9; 2.19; 2.06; 2.05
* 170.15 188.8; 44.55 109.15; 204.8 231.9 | 0.1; 2.05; 2.07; 2.09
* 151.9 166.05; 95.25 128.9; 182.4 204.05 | -1.1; 2.17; 2.27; 2.05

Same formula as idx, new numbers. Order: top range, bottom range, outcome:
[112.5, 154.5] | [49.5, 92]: 1.06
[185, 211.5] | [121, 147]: 1.01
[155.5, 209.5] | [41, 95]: 1.07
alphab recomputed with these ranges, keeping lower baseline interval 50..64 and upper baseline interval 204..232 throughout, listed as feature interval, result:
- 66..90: -0.10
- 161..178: -0.09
